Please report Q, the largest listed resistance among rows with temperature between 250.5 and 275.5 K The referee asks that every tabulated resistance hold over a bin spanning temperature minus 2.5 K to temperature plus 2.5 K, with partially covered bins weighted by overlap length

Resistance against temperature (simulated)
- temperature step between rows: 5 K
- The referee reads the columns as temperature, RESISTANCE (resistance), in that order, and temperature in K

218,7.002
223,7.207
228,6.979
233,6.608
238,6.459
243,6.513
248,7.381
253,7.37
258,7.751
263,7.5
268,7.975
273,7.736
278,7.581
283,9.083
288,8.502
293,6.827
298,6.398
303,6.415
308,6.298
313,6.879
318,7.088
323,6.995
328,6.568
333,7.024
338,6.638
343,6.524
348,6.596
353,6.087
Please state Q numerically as 7.975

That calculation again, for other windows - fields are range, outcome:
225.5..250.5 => 7.381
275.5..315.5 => 9.083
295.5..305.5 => 6.415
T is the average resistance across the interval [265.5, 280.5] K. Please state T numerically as 7.76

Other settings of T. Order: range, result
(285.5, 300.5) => 7.24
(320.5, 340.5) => 6.81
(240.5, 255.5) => 7.09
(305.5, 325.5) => 6.81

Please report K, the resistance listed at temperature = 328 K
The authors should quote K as 6.568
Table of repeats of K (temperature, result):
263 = 7.5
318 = 7.088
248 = 7.381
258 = 7.751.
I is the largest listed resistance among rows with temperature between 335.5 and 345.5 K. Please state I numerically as 6.638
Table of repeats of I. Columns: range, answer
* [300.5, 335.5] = 7.088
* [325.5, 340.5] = 7.024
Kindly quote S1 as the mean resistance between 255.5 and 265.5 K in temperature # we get 7.63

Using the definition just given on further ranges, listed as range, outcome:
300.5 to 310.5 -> 6.36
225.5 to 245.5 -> 6.64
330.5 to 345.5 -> 6.73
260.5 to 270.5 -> 7.74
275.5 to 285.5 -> 8.33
